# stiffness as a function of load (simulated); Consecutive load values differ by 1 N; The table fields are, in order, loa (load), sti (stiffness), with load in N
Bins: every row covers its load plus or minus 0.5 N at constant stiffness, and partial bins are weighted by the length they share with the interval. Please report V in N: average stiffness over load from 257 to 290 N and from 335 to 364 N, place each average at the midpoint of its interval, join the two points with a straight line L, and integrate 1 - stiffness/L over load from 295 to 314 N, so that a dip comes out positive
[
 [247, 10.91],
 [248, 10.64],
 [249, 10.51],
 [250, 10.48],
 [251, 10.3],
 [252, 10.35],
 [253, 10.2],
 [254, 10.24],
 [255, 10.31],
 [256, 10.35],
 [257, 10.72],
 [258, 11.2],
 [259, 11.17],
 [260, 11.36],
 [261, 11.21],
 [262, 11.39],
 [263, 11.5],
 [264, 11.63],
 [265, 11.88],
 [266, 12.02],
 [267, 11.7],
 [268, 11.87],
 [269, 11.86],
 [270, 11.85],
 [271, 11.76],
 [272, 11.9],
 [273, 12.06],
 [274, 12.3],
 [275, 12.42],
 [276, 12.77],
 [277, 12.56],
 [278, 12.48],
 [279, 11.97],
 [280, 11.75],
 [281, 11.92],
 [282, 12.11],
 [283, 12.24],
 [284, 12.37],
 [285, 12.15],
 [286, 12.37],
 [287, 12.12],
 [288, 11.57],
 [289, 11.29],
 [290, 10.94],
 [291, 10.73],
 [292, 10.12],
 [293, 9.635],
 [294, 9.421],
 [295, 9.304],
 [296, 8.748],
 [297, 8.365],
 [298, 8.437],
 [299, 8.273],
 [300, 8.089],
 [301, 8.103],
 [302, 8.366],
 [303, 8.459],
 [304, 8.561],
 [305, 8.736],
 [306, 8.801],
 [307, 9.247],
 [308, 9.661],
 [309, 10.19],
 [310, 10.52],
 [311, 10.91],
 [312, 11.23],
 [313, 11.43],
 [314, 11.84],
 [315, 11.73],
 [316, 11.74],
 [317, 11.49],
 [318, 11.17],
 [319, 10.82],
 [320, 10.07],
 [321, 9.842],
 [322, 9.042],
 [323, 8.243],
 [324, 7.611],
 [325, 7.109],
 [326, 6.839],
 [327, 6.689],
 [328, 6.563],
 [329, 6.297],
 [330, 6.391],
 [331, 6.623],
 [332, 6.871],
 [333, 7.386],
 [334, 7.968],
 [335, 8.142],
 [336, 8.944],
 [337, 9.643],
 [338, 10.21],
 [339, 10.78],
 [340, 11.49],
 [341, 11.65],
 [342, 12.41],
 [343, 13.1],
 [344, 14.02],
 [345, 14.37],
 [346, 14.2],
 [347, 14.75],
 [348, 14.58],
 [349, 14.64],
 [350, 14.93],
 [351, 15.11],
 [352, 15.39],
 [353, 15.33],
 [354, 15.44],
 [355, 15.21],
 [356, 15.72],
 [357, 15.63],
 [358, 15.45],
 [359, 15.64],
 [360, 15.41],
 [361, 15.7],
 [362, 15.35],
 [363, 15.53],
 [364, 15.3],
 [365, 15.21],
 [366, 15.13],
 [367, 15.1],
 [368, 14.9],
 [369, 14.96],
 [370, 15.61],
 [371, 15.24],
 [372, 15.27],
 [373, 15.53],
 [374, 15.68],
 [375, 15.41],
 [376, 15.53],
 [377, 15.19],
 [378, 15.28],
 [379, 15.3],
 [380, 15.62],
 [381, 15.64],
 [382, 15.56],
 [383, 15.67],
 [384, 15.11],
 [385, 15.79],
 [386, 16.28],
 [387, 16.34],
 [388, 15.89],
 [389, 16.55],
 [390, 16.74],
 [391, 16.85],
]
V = 5.1 N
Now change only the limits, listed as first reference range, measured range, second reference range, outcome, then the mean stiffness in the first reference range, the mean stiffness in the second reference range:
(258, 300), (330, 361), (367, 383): 3.38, 11.3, 15.4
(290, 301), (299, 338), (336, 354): 6.91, 9.15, 13.3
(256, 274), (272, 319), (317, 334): -4.26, 11.6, 8.08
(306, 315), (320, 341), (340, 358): 7.24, 10.6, 14.4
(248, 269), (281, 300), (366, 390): 2.60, 11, 15.6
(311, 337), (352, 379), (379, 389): -3.50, 8.94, 15.8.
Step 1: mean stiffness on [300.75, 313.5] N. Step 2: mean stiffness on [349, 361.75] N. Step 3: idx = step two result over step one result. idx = 1.6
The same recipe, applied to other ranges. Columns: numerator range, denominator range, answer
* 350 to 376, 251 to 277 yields 1.34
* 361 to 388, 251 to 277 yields 1.35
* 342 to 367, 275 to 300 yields 1.37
